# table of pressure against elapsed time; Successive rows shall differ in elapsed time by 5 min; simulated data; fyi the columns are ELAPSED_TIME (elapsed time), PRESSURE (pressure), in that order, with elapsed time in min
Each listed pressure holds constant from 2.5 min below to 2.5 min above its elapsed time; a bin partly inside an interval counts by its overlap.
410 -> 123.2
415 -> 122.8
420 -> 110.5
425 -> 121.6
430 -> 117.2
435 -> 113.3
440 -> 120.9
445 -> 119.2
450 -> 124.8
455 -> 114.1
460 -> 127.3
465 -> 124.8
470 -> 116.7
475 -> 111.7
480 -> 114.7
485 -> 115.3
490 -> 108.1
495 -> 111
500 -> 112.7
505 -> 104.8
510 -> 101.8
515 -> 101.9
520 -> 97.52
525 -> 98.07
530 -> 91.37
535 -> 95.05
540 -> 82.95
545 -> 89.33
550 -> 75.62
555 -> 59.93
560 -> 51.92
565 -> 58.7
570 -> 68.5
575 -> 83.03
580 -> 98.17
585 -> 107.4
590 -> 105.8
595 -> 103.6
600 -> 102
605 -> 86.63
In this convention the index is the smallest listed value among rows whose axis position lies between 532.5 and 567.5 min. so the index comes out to 51.92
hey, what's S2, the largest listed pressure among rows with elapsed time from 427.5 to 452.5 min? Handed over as 124.8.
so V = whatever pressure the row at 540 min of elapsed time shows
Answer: 82.95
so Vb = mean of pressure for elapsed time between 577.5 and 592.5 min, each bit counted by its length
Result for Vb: 104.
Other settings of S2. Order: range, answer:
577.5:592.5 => 107.4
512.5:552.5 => 101.9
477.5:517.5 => 115.3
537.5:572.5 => 89.33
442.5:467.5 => 127.3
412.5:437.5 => 122.8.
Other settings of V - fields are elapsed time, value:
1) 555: 59.93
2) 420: 110.5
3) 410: 123.2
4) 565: 58.7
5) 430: 117.2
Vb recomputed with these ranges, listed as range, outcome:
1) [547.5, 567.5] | 61.5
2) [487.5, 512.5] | 108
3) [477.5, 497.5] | 112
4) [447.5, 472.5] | 122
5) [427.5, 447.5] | 118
